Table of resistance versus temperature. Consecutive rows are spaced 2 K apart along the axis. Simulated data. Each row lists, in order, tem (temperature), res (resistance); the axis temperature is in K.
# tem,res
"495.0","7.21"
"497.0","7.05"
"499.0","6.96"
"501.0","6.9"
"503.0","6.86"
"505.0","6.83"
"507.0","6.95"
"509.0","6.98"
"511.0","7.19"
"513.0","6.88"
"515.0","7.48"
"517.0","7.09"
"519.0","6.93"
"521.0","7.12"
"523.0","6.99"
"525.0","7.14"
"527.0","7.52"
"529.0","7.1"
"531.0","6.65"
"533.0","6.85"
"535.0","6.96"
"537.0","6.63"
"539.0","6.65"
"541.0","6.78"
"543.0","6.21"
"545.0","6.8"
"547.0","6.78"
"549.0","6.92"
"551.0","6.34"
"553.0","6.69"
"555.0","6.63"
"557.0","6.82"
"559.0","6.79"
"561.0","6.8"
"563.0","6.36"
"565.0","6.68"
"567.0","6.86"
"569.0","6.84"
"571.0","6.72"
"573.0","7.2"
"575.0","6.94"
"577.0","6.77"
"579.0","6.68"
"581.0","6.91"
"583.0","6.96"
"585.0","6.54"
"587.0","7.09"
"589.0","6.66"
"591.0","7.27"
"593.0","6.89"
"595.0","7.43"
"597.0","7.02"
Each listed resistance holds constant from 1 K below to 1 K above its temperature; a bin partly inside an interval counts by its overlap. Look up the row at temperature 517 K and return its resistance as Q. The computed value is 7.09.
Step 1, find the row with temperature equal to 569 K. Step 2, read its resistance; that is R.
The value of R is 6.84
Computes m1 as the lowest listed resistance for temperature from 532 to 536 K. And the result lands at 6.85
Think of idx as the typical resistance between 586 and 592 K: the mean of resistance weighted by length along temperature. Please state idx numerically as 7.01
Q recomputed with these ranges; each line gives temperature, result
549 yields 6.92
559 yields 6.79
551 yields 6.34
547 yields 6.78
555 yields 6.63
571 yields 6.72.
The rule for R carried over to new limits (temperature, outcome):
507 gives 6.95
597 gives 7.02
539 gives 6.65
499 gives 6.96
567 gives 6.86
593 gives 6.89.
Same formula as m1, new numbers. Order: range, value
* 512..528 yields 6.88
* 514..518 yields 7.09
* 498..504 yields 6.86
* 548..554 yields 6.34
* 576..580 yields 6.68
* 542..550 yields 6.21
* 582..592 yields 6.54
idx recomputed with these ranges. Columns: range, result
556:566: 6.69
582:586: 6.75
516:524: 7.03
